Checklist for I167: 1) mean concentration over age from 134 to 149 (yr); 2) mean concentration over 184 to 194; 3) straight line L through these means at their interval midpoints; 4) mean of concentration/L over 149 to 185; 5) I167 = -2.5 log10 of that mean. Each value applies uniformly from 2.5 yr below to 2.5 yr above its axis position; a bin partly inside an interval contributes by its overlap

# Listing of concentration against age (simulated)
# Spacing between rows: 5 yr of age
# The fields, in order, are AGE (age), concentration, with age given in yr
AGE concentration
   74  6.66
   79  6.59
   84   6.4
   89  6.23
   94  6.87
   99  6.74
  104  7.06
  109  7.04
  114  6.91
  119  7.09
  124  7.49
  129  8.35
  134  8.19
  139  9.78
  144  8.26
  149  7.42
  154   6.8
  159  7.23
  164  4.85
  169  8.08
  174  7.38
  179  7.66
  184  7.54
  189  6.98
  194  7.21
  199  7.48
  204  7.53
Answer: 0.107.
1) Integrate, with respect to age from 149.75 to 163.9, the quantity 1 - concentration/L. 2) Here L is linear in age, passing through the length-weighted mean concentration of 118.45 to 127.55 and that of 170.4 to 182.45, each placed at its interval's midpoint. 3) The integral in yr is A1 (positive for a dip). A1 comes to 1.56 yr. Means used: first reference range 7.46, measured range 6.7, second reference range 7.57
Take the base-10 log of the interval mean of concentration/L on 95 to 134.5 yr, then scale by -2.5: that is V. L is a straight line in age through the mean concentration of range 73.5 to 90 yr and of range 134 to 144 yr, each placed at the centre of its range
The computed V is 0.09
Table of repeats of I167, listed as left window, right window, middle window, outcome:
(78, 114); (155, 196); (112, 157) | -0.134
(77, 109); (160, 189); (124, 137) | -0.189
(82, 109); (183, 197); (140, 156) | -0.110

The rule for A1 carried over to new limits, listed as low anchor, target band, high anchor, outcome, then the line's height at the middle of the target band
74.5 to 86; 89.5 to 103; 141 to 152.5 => 0.2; 6.84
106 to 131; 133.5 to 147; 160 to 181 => -2.9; 7.2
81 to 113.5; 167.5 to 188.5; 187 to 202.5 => -1.2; 7.16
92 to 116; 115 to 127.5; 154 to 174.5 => -0.8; 6.9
